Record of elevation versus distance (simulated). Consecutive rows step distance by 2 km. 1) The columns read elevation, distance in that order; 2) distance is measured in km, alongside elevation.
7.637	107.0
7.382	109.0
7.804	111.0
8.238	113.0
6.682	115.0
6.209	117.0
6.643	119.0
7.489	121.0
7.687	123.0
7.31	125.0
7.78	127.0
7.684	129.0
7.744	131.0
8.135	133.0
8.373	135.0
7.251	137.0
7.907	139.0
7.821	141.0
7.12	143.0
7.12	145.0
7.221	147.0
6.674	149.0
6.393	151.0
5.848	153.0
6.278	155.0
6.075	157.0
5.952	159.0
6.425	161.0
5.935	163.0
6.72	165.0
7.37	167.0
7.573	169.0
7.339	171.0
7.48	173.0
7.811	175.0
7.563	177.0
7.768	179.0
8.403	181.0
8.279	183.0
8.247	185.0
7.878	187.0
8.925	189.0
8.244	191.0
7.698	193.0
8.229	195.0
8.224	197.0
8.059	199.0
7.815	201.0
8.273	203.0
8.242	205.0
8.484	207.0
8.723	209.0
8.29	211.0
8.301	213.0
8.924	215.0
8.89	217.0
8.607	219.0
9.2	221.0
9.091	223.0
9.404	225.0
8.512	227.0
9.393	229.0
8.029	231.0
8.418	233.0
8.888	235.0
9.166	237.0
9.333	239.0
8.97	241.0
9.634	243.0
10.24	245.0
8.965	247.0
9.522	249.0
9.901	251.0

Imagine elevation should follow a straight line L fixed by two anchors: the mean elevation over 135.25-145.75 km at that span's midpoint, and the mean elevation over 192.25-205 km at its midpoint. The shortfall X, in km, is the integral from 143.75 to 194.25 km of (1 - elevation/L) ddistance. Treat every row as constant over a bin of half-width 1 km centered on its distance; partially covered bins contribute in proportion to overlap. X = 3.54 km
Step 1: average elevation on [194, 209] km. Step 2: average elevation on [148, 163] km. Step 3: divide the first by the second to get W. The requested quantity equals 1.3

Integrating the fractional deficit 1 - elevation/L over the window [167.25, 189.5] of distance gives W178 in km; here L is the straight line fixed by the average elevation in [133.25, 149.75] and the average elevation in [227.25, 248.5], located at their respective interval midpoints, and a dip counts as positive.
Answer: 0.6 km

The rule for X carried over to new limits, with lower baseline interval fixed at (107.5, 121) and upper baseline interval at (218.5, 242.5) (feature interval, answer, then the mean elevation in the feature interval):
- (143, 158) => 2.3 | 6.56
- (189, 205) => 0.6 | 8.14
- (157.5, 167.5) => 1.9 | 6.42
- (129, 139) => -0.5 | 7.86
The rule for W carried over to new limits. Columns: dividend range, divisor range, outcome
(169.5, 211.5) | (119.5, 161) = 1.13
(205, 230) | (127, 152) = 1.18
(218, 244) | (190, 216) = 1.09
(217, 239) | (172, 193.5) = 1.11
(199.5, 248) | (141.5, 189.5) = 1.23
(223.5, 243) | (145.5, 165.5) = 1.41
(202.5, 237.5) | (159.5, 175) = 1.25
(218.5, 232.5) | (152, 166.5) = 1.43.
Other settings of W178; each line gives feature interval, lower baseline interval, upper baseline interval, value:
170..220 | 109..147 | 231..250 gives 1.81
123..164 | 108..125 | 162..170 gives 0.04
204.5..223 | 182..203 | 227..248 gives -0.15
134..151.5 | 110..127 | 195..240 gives 0.62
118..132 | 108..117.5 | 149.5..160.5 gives -1.01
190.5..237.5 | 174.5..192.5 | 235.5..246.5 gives 1.43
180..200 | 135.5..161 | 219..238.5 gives -0.83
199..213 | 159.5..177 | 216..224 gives 0.26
